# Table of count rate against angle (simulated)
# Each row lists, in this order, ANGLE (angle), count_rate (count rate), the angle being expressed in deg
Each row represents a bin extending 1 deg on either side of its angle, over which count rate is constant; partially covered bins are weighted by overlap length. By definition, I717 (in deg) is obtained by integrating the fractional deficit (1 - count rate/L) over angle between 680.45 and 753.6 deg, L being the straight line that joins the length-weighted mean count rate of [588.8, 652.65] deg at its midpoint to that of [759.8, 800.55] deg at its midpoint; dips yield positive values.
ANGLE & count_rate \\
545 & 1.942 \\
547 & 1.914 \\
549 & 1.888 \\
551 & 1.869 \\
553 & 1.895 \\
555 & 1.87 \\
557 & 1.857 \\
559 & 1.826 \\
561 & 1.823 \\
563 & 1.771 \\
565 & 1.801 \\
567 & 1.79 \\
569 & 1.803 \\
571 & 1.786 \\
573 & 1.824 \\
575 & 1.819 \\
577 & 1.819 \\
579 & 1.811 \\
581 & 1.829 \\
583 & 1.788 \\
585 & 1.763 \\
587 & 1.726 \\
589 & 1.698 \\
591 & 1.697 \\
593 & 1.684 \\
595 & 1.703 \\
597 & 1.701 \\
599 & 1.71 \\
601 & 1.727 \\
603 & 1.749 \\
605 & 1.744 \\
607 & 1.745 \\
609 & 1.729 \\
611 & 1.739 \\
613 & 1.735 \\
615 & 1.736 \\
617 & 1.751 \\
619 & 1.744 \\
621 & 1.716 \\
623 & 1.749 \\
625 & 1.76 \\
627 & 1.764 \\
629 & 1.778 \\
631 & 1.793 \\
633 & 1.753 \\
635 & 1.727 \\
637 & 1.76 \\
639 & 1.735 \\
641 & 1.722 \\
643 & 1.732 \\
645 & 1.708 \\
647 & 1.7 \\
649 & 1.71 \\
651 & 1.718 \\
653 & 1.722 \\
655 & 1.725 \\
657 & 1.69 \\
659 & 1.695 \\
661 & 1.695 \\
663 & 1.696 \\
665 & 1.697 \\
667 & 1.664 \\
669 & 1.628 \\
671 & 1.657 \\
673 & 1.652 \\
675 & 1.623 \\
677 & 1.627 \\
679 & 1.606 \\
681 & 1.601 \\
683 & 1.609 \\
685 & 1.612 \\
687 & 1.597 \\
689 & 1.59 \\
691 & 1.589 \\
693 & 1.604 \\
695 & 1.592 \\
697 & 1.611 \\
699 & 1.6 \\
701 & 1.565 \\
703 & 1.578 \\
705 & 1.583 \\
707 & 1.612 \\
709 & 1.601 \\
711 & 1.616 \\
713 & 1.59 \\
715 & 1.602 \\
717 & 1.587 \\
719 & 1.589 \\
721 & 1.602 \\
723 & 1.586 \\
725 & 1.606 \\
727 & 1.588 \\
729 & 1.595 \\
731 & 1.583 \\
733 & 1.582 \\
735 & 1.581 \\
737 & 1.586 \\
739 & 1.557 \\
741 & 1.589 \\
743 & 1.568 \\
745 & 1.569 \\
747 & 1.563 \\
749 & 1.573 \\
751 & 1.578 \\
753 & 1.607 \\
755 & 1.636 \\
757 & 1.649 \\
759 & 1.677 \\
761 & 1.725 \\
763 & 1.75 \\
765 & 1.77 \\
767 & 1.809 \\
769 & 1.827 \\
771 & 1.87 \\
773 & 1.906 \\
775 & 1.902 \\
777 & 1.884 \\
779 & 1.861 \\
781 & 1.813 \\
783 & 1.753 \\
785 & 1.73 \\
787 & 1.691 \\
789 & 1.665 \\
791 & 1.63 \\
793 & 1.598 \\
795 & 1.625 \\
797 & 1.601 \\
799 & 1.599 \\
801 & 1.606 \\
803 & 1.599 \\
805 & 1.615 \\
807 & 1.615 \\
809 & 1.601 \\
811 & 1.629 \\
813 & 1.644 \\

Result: 6.4 deg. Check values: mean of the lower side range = 1.73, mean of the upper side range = 1.75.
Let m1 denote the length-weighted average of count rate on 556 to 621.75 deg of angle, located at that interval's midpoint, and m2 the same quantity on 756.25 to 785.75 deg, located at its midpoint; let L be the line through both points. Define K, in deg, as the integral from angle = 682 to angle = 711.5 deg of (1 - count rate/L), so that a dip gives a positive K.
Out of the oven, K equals 3.1 deg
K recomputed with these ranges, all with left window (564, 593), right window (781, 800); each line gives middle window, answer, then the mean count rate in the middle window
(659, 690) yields 1.6 deg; 1.64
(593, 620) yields 0.5 deg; 1.73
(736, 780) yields -0.6 deg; 1.7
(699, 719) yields 1.3 deg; 1.59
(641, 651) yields 0.2 deg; 1.71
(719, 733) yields 0.9 deg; 1.59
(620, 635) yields 0.0 deg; 1.76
